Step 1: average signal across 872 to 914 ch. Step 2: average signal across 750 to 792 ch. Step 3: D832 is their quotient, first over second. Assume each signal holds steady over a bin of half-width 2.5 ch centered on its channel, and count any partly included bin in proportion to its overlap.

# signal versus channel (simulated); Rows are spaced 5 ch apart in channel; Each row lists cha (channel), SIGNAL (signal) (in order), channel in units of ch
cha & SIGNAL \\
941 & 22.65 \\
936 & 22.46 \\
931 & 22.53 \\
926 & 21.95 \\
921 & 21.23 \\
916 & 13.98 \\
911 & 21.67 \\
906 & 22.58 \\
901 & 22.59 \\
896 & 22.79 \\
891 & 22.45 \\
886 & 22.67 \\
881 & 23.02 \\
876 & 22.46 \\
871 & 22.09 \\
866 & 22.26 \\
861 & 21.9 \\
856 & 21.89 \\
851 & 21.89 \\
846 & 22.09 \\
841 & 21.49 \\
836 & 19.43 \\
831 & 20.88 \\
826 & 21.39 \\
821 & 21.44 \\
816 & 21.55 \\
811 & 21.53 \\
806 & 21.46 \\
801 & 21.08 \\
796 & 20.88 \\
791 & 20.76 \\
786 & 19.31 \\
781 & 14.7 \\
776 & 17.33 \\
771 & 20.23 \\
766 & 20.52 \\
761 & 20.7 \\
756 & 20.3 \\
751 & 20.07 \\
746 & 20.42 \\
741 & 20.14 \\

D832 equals 1.2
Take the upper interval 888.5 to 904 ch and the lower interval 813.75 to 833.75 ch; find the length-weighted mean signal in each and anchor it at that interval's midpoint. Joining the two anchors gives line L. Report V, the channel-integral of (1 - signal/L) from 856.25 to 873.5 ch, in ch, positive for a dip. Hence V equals -0.02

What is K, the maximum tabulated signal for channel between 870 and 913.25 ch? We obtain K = 23.02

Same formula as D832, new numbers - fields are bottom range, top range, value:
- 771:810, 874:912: 1.16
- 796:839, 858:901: 1.06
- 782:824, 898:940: 1.02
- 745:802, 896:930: 1.06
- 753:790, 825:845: 1.09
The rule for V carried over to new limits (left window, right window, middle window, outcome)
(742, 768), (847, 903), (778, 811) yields 1.95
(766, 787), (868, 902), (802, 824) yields -2.09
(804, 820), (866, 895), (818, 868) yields 1.17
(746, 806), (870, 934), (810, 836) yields -0.89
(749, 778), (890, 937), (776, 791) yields 1.80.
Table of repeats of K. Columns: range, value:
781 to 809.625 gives 21.46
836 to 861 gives 22.09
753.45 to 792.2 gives 20.76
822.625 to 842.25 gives 21.49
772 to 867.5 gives 22.26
